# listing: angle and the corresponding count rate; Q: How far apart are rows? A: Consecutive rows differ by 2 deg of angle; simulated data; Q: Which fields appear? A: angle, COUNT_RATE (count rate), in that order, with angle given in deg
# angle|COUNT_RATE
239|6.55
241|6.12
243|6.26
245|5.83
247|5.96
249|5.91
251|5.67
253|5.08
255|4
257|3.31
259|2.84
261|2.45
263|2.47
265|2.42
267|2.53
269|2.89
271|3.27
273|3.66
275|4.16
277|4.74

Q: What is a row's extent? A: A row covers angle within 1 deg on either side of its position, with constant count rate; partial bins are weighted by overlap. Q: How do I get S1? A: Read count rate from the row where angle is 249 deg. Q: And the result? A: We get 5.91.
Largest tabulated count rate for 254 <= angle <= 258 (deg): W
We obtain 4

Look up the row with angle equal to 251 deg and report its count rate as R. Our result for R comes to 5.67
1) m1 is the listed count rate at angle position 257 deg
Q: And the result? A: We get 3.31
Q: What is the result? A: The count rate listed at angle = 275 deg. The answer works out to 4.16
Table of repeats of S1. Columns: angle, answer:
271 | 3.27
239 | 6.55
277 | 4.74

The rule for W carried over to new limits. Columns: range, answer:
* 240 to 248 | 6.26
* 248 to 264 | 5.91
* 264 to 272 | 3.27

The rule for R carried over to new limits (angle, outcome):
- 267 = 2.53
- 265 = 2.42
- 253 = 5.08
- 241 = 6.12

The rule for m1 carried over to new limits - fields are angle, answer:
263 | 2.47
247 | 5.96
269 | 2.89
